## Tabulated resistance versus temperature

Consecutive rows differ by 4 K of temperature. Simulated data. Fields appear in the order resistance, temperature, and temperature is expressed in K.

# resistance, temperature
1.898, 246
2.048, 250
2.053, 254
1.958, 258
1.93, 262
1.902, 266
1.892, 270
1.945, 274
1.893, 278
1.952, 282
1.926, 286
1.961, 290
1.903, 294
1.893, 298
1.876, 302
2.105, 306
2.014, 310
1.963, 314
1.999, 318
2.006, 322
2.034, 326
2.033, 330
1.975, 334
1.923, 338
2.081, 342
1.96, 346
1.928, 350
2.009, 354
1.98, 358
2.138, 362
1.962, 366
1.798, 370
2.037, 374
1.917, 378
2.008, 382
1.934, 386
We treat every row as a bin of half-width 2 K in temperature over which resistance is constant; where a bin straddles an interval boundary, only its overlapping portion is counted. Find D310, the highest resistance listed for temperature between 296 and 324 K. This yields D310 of 2.105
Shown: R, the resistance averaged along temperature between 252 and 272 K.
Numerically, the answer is 1.95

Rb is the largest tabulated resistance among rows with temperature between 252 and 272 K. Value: 2.053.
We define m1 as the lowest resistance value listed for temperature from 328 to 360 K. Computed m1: 1.923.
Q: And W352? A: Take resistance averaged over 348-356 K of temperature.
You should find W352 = 1.97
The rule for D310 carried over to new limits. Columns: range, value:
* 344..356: 2.009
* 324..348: 2.081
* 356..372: 2.138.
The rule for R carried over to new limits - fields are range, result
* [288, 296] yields 1.93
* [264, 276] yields 1.91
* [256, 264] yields 1.94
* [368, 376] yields 1.92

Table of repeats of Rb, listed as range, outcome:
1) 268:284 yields 1.952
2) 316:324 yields 2.006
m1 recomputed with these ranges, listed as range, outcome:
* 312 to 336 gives 1.963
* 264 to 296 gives 1.892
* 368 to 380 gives 1.798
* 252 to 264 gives 1.93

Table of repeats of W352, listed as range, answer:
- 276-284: 1.92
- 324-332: 2.03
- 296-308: 1.96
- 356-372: 1.97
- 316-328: 2.01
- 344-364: 2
